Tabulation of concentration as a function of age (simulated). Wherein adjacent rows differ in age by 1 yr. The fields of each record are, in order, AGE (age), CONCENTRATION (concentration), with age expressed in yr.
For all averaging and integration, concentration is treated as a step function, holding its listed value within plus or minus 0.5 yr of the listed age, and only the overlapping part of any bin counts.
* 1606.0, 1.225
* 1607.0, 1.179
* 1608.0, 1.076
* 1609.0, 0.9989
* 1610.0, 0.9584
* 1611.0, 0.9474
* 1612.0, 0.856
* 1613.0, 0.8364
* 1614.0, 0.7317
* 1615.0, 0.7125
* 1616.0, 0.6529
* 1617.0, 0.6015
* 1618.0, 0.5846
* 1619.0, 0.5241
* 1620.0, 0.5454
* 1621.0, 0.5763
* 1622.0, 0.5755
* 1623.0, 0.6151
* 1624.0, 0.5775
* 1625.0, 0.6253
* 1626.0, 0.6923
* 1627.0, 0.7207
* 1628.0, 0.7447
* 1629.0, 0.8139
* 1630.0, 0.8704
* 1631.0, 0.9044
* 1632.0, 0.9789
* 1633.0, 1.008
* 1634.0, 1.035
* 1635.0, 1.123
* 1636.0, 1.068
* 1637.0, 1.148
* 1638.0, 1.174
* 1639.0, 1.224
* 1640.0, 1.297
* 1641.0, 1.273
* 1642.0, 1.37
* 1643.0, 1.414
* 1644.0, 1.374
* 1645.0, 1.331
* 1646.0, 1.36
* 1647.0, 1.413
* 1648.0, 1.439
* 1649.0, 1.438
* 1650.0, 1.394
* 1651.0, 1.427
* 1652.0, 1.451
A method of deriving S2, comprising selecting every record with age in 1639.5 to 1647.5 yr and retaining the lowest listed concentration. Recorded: 1.273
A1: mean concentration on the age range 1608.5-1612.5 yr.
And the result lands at 0.94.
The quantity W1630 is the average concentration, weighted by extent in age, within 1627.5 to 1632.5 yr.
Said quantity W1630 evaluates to 0.862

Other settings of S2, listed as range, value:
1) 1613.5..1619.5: 0.5241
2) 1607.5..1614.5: 0.7317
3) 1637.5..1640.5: 1.174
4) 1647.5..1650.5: 1.394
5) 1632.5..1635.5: 1.008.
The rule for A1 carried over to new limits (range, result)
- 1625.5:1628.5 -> 0.719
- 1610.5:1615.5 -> 0.817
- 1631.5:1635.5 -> 1.04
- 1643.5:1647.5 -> 1.37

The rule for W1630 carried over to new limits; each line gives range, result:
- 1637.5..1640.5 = 1.23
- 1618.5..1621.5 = 0.549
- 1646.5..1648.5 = 1.43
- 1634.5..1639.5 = 1.15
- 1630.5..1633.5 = 0.964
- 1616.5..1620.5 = 0.564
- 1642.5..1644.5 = 1.39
